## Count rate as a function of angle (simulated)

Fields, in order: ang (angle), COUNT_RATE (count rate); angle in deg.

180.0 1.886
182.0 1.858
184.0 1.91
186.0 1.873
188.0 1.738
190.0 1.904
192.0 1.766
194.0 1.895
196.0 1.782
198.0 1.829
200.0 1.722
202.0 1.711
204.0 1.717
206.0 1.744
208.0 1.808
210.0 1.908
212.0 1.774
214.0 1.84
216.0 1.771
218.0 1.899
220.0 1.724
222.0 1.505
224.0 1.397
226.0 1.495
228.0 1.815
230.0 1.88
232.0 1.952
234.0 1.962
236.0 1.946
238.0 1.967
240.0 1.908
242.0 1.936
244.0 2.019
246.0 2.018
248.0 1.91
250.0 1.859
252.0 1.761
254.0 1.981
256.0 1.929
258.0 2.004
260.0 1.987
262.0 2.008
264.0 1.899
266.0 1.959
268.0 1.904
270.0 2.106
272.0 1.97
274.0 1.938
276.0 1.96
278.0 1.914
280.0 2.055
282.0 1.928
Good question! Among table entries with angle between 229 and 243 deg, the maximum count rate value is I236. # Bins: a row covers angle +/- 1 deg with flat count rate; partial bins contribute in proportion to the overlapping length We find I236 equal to 1.967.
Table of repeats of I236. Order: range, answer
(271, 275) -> 1.97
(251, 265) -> 2.008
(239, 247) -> 2.019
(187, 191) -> 1.904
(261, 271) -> 2.106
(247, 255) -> 1.981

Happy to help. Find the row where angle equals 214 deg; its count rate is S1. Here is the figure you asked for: 1.84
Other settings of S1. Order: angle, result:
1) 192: 1.766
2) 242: 1.936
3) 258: 2.004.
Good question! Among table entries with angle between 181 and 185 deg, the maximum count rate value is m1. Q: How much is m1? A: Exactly 1.91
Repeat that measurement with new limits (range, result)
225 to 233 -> 1.952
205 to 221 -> 1.908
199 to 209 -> 1.808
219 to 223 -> 1.724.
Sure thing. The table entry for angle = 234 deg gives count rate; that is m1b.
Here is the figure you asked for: 1.962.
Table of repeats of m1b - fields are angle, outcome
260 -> 1.987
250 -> 1.859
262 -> 2.008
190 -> 1.904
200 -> 1.722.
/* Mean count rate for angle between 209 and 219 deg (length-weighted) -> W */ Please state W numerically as 1.84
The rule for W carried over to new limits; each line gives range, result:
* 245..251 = 1.93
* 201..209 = 1.75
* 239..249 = 1.96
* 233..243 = 1.94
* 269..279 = 1.98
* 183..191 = 1.86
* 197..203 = 1.75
